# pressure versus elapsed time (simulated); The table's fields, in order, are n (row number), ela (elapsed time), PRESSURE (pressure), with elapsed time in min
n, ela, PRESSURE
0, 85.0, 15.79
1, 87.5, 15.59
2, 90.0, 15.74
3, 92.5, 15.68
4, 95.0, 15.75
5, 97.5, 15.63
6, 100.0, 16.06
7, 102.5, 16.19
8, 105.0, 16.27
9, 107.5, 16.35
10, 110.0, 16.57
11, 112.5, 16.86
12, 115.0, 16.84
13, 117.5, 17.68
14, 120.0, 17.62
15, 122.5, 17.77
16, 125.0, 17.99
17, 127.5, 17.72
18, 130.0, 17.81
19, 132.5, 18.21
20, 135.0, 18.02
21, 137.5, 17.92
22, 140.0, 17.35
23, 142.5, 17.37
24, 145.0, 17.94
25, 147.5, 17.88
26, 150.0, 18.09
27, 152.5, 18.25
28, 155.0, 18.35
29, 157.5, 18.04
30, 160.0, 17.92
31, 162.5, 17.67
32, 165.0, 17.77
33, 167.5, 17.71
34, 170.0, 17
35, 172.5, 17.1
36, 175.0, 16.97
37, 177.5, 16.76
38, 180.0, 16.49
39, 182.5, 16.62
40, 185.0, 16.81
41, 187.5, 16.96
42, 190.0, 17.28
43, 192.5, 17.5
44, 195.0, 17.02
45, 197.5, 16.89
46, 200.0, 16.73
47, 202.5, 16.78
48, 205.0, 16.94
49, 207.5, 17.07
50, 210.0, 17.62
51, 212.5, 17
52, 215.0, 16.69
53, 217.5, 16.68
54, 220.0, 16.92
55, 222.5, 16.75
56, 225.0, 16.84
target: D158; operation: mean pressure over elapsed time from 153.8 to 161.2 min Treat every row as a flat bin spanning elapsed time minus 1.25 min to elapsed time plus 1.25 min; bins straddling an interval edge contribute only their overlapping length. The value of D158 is 18.1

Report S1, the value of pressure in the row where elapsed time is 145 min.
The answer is 17.94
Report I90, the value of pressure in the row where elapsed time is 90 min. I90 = 15.74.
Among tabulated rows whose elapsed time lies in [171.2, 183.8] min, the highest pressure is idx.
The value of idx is 17.1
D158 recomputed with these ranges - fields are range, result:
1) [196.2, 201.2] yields 16.8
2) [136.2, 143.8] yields 17.6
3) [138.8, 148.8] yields 17.6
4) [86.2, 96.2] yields 15.7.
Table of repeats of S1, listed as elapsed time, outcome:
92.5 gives 15.68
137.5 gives 17.92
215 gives 16.69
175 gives 16.97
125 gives 17.99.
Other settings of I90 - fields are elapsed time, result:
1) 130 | 17.81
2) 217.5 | 16.68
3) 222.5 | 16.75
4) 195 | 17.02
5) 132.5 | 18.21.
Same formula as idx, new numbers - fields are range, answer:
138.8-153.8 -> 18.25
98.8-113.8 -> 16.86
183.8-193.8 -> 17.5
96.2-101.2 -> 16.06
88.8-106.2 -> 16.27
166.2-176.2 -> 17.71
